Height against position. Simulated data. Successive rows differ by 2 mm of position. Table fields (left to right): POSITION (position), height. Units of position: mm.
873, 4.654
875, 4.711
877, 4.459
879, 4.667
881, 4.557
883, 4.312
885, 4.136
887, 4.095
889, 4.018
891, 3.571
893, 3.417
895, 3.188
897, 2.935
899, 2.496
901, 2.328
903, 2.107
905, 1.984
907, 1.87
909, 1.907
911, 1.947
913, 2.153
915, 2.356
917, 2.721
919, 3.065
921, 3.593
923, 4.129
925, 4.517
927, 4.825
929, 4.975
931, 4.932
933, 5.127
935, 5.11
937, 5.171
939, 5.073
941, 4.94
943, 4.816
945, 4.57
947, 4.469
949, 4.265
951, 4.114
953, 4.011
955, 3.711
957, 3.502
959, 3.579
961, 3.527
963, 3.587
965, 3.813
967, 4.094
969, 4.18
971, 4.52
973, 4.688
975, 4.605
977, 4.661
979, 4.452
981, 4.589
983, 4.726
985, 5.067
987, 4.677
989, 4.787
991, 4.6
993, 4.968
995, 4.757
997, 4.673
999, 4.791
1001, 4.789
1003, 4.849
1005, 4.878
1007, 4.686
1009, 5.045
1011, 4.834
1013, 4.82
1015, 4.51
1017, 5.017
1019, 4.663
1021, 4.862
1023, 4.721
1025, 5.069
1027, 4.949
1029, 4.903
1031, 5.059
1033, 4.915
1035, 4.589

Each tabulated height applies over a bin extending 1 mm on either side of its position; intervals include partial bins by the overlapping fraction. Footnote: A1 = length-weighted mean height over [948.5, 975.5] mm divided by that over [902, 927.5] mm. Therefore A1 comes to 1.42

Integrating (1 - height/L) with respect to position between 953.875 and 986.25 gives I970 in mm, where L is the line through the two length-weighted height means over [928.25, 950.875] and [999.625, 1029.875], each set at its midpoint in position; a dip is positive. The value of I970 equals 4.2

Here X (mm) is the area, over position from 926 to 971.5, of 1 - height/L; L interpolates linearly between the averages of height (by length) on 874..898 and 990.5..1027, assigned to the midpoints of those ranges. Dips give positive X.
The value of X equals 0.2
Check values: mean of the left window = 4.01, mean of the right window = 4.81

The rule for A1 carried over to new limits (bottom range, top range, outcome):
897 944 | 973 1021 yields 1.34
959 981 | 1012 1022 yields 1.14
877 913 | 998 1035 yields 1.53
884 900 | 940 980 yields 1.21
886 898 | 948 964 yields 1.07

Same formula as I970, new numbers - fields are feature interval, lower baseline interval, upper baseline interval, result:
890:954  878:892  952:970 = 5.2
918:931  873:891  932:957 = 0.7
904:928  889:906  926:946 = 6.2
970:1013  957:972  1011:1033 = -4.1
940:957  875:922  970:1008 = -1.3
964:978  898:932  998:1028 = -1.0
